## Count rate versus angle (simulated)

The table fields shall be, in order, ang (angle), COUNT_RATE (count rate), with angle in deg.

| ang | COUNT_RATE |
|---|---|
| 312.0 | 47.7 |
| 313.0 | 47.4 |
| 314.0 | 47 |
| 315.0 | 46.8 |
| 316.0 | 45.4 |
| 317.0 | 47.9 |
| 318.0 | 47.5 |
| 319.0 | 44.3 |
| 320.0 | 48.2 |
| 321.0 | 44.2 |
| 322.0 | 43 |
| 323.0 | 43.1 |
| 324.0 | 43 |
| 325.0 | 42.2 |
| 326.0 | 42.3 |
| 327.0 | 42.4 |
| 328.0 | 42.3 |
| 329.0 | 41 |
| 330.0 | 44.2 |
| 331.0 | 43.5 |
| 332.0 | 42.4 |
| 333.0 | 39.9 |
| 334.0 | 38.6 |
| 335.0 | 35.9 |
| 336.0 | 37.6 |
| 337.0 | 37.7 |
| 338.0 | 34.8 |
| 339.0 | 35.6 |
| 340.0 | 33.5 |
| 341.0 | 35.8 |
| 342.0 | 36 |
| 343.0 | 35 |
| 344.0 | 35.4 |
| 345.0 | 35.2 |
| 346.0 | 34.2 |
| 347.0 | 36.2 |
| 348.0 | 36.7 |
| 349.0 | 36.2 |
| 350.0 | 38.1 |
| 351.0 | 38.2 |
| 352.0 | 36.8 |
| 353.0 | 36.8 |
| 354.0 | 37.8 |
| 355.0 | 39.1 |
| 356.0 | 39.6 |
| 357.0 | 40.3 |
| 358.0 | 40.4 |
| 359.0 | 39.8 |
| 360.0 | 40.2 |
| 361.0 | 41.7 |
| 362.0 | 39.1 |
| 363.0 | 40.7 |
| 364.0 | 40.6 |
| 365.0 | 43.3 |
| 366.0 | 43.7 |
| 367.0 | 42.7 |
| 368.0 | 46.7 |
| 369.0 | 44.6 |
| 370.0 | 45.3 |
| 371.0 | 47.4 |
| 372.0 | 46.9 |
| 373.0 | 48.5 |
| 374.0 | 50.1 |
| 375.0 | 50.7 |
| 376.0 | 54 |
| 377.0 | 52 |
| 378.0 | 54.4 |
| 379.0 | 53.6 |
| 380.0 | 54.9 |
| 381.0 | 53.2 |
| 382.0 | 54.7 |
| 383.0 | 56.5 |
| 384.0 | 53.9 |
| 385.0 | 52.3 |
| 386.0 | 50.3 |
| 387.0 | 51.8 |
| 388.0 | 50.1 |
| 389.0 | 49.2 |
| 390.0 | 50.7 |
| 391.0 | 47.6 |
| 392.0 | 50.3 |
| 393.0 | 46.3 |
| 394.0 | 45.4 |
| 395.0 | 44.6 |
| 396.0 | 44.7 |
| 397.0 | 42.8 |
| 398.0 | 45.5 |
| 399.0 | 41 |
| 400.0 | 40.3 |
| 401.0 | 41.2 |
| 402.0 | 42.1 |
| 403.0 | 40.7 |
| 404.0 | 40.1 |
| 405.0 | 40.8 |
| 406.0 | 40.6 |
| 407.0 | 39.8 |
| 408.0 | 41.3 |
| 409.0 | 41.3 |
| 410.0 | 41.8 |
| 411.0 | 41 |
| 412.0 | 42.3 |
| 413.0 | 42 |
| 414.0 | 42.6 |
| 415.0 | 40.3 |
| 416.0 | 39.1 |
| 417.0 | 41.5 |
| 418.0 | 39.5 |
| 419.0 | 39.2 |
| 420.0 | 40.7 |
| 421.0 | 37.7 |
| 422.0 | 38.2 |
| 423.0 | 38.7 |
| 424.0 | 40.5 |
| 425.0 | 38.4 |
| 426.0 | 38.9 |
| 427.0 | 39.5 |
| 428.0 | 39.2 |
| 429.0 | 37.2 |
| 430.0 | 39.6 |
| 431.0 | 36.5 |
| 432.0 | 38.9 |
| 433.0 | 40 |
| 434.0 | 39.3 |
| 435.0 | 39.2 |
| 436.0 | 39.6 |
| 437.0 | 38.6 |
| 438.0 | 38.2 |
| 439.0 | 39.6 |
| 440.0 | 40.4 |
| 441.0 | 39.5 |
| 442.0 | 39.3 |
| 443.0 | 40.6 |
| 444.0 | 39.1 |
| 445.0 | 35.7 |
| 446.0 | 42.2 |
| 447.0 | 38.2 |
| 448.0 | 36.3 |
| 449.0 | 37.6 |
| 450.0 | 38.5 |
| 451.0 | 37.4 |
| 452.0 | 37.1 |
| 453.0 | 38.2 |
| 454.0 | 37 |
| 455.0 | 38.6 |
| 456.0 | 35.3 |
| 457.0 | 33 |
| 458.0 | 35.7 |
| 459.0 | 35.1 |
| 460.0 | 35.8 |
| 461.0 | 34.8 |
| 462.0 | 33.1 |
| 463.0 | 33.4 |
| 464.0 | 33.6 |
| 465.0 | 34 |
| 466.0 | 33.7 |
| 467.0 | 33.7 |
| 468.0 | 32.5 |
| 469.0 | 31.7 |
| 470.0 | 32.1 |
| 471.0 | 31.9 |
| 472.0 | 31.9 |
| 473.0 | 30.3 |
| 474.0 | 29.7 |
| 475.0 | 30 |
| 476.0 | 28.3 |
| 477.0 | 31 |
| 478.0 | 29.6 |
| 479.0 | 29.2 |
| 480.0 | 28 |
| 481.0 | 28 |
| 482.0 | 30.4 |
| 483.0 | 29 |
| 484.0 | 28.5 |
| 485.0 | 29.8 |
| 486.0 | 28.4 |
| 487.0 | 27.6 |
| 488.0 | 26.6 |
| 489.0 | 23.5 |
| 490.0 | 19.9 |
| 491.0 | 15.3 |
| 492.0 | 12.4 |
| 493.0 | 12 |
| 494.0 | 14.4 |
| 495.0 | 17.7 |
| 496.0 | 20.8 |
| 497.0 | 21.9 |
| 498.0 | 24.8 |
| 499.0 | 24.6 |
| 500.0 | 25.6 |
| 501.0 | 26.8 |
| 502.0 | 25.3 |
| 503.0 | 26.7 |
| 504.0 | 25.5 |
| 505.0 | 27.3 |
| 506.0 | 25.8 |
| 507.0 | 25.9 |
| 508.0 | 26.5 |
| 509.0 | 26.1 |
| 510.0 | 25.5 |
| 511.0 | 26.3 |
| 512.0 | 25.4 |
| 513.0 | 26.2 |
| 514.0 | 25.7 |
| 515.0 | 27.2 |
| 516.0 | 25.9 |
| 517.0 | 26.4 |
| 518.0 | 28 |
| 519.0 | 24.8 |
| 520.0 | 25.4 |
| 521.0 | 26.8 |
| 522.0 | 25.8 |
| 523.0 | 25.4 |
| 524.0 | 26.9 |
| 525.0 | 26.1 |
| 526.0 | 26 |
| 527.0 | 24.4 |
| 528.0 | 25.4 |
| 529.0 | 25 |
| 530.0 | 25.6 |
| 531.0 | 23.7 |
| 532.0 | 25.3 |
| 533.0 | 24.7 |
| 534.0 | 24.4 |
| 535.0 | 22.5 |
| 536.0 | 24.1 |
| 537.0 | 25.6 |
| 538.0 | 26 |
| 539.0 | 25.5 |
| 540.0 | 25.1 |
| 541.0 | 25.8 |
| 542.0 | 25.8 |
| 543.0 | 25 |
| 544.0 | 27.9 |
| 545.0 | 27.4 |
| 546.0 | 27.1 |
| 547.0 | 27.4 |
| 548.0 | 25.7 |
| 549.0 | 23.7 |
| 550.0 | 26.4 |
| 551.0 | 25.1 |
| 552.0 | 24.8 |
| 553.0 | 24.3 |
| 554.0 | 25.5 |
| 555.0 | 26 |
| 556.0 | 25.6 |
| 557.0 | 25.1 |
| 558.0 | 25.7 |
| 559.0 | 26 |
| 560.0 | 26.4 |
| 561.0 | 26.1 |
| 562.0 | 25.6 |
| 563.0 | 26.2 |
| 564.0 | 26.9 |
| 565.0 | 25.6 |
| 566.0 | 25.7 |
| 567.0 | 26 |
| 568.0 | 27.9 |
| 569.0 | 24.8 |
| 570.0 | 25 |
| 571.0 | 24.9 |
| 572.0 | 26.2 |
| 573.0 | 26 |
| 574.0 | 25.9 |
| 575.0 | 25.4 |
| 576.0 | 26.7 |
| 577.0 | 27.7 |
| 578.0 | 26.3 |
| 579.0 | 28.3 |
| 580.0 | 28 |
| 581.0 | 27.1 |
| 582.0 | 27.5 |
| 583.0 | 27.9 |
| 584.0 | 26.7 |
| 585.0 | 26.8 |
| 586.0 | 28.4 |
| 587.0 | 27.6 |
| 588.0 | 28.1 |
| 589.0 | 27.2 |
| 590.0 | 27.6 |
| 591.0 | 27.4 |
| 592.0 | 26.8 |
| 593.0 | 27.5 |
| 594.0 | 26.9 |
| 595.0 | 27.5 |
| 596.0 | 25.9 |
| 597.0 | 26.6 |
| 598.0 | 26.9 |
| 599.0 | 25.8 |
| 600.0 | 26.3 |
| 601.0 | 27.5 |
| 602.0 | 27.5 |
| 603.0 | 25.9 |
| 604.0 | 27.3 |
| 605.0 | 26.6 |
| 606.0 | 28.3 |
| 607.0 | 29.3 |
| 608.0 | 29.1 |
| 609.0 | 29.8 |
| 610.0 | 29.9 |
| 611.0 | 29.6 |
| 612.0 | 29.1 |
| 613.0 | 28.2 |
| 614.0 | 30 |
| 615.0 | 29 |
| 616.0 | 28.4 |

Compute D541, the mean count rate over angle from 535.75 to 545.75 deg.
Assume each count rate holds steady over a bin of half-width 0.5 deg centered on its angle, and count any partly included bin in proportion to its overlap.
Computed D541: 25.9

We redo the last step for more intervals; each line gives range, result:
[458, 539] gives 26.8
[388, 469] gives 39.6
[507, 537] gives 25.6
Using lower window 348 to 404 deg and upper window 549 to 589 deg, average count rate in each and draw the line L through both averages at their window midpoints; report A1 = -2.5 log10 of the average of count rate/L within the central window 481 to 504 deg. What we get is 0.400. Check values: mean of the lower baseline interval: 45.3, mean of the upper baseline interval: 26.3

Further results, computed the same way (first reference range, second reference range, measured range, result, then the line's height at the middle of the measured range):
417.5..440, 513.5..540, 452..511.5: 0.13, 31.7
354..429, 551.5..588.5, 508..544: 0.20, 30.8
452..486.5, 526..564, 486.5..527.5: 0.19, 28.9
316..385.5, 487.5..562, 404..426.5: -0.12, 36.1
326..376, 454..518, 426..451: -0.20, 32.3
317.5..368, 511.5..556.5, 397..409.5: -0.17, 35.3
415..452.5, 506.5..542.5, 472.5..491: 0.15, 31.9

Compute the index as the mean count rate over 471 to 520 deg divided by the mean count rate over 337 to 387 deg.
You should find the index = 0.59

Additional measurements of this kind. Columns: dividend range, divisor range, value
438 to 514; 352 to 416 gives 0.67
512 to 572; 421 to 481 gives 0.71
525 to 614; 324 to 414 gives 0.61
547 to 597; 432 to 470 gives 0.72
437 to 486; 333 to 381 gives 0.83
